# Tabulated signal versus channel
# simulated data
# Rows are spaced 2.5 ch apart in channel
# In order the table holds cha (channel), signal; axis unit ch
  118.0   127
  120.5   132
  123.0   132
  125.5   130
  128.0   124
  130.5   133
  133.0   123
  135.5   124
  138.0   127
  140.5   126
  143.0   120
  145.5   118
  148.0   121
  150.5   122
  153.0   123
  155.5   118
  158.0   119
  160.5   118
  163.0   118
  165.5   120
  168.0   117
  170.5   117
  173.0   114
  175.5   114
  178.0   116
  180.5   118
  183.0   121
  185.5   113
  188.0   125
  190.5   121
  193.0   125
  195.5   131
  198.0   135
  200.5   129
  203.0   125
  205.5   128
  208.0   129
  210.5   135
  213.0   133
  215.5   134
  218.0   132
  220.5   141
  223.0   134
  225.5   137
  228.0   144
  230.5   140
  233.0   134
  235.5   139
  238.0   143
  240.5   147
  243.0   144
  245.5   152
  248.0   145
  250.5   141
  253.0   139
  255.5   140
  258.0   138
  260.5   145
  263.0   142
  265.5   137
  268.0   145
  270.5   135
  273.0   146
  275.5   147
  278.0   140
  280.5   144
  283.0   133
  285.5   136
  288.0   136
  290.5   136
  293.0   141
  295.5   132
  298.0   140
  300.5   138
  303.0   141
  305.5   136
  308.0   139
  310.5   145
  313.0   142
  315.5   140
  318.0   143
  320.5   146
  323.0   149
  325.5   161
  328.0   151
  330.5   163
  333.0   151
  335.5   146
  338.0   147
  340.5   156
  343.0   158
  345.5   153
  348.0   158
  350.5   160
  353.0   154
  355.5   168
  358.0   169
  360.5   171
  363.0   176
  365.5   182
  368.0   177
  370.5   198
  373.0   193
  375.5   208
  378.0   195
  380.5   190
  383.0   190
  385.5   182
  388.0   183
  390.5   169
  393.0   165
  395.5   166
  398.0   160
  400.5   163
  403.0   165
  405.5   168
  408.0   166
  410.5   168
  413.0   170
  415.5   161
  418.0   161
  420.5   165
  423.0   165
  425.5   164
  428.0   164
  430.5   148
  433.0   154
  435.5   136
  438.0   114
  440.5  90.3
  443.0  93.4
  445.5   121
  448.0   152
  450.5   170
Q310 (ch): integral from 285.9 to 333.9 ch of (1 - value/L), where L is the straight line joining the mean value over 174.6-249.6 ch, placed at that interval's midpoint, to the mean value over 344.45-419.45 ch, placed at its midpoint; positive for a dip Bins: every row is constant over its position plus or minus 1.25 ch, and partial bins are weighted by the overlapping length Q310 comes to 3.8 ch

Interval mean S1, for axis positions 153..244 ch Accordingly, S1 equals 128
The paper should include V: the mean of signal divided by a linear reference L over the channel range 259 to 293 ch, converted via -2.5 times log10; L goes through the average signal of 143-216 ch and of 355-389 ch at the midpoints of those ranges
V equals 0.10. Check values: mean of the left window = 122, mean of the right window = 185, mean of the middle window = 140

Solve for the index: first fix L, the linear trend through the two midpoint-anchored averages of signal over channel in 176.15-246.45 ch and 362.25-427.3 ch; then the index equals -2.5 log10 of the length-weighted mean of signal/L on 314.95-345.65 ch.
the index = 0.06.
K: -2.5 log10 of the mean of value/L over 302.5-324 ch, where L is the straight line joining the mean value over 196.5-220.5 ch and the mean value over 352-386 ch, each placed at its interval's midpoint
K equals 0.16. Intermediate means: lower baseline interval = 132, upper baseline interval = 183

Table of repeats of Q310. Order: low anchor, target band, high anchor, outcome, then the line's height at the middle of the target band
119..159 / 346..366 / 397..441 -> -2.4 ch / 149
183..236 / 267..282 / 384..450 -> -0.4 ch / 139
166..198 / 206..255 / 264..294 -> -3.4 ch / 130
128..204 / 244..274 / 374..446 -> -1.2 ch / 137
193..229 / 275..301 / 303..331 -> 0.8 ch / 143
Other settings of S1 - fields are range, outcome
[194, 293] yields 138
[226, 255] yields 142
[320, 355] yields 154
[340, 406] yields 173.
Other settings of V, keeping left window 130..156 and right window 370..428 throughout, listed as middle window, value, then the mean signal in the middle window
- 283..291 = 0.12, 136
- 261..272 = 0.06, 140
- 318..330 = 0.05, 152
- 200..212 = 0.05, 129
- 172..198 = 0.09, 121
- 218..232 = 0.01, 138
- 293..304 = 0.12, 138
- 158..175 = 0.09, 117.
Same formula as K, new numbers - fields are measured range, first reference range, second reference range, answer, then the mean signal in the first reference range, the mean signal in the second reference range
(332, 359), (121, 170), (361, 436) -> 0.04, 123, 172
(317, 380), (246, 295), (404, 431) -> -0.09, 140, 164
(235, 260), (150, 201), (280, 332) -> -0.08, 121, 142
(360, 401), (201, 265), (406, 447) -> -0.24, 138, 147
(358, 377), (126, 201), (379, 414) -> -0.12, 122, 172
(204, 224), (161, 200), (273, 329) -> -0.06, 120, 142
